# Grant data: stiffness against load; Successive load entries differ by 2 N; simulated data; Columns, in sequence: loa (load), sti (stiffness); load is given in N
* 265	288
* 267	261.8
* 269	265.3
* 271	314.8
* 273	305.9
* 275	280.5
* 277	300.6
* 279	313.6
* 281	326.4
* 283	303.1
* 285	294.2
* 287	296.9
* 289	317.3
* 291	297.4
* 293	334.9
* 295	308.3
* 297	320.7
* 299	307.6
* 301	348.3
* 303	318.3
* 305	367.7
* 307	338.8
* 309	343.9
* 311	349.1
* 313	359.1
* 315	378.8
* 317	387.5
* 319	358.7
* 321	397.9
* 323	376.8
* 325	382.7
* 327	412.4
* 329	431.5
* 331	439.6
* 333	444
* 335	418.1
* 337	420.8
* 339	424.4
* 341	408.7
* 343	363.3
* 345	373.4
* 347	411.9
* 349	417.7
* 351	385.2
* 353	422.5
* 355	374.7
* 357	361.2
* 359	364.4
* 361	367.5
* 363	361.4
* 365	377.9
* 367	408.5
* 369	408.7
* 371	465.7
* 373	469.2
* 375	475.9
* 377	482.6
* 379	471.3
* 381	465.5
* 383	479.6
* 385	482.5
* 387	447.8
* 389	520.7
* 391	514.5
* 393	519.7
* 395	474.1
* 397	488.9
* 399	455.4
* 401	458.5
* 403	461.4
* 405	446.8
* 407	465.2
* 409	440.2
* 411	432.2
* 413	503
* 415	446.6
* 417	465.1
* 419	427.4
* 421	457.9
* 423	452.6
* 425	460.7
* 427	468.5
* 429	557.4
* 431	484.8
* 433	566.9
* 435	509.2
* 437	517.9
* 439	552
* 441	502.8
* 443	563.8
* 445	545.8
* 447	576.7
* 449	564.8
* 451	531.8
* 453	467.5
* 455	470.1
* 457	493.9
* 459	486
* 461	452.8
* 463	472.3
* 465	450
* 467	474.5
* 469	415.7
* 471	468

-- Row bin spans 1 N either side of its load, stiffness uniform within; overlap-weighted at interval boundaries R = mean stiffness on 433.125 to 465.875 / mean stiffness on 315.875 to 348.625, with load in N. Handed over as 1.3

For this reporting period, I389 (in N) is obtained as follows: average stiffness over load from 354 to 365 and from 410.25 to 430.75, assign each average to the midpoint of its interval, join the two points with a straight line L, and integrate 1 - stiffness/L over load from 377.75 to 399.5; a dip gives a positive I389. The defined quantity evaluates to -3.6 N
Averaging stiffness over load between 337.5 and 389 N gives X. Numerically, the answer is 421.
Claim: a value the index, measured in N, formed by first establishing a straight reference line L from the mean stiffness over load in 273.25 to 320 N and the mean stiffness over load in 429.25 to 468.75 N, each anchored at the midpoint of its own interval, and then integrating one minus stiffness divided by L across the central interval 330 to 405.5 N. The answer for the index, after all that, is -4.1 N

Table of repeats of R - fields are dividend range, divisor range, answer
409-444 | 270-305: 1.57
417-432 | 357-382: 1.11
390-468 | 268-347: 1.39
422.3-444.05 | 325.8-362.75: 1.28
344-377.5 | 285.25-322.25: 1.20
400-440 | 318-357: 1.19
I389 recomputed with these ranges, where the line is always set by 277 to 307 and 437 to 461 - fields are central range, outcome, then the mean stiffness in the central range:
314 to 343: -3.10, 404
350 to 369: 1.08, 382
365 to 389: -1.74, 459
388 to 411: -0.96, 475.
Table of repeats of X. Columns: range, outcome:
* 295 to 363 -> 380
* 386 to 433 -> 474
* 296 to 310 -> 335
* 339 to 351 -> 397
